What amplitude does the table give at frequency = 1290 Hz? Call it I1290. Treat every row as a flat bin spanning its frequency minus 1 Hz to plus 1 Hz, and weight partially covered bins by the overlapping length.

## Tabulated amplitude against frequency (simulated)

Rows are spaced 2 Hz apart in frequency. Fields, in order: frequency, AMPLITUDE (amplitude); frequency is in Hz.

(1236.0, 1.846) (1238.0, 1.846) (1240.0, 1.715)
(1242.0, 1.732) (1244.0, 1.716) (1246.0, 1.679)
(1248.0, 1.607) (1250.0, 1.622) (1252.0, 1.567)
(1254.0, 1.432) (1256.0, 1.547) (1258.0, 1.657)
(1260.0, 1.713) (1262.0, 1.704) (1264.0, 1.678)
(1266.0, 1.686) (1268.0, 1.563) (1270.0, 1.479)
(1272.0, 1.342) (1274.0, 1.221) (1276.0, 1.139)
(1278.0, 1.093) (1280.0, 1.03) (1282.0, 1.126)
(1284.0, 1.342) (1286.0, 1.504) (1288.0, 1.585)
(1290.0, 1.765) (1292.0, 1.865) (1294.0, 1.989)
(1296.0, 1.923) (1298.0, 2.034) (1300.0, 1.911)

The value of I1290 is 1.765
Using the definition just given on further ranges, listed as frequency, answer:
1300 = 1.911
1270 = 1.479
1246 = 1.679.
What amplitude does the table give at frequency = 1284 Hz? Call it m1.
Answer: 1.342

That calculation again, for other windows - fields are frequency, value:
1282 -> 1.126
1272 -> 1.342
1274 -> 1.221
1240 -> 1.715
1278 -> 1.093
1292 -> 1.865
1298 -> 2.034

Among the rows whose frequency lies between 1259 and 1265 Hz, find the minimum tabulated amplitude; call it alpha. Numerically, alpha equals 1.678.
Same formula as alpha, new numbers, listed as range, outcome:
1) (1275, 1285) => 1.03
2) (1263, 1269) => 1.563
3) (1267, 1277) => 1.139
